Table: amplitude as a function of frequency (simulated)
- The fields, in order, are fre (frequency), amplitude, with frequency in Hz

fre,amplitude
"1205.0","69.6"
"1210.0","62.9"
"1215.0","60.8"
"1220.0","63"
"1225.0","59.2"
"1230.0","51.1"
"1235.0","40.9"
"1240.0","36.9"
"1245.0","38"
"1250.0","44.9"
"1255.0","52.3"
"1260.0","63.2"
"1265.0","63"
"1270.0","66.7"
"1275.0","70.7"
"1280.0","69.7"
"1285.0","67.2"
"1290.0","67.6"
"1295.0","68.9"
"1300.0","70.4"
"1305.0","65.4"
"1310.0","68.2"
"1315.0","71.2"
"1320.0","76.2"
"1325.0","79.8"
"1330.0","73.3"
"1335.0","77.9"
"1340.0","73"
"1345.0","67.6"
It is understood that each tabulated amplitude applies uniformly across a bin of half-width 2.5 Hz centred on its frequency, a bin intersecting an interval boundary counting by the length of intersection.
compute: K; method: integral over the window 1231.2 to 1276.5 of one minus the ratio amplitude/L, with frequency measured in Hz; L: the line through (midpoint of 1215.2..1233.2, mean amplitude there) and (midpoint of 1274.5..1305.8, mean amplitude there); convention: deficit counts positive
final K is 7.5 Hz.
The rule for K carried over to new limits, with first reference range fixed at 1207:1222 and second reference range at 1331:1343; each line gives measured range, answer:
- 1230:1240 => 3.4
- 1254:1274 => 1.4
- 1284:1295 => 0.4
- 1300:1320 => 0.7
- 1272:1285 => -0.1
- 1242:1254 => 4.2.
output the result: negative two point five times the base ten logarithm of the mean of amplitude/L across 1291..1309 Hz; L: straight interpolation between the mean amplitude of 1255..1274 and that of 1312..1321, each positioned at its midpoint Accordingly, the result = 0.03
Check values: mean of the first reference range 63.2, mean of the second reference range 73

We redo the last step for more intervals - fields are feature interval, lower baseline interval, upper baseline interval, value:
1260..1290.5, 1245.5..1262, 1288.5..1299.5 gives -0.11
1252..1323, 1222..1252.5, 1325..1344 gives -0.11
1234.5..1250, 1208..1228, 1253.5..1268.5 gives 0.47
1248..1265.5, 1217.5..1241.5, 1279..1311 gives 0.05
